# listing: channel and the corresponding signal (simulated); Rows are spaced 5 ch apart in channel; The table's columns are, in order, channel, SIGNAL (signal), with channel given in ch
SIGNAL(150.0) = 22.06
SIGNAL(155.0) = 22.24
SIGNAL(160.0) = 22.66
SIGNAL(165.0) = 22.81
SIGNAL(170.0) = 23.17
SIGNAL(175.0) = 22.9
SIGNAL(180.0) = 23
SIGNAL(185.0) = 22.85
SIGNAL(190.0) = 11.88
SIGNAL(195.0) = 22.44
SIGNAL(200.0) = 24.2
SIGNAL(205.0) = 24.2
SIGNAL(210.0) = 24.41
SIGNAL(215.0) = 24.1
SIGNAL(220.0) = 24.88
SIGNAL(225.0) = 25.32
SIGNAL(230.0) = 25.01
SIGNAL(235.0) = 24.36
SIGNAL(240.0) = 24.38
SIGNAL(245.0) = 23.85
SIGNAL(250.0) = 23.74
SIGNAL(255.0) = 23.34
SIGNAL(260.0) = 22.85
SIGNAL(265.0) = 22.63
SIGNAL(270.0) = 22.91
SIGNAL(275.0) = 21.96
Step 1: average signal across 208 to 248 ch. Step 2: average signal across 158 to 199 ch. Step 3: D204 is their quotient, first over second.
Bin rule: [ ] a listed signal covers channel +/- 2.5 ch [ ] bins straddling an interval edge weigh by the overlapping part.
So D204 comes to 1.14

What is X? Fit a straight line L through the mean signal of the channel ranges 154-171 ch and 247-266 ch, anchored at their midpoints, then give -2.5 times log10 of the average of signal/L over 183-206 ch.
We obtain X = 0.10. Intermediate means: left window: 22.7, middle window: 20.9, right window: 23.2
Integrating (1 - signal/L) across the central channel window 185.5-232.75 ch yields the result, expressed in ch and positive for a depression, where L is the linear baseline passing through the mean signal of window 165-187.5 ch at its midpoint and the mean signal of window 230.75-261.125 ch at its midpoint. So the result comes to 0.94 ch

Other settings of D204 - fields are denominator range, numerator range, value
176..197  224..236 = 1.23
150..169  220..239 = 1.10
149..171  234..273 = 1.04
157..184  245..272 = 1.01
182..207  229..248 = 1.15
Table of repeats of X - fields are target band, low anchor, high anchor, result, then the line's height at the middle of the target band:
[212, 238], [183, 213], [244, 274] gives -0.11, 22.3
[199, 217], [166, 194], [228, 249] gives -0.08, 22.6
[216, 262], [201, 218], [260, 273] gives -0.03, 23.5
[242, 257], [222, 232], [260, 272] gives 0.00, 23.8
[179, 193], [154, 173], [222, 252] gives 0.22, 23.3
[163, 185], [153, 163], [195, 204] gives 0.00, 23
